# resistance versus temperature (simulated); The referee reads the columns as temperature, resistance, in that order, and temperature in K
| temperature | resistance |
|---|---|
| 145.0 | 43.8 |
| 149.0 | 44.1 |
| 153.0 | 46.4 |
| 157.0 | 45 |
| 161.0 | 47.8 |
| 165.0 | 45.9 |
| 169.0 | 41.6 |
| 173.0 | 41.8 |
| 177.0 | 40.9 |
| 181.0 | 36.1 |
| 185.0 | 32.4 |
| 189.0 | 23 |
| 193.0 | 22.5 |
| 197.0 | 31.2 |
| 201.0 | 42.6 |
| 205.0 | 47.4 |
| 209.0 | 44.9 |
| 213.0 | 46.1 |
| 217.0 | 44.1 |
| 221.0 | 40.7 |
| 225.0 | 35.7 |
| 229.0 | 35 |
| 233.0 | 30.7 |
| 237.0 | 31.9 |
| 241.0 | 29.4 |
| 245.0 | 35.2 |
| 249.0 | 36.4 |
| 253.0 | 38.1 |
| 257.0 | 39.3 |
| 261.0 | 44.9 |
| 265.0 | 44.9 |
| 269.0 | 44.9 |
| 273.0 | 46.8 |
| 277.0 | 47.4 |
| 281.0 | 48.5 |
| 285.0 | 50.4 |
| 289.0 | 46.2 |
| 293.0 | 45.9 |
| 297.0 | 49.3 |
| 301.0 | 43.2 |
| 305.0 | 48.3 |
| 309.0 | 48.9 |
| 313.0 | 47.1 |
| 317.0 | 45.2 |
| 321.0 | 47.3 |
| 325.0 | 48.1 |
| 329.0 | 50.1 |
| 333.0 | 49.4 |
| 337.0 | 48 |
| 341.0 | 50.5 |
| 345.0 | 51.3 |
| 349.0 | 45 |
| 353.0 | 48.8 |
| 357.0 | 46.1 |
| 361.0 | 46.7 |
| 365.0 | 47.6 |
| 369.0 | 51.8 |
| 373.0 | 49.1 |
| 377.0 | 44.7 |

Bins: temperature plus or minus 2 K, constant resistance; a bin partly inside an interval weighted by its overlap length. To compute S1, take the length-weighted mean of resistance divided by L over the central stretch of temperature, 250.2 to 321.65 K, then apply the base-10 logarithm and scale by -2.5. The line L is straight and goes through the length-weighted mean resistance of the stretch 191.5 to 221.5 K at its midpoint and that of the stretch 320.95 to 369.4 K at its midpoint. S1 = -0.02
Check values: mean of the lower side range 40.2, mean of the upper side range 48.5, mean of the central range 45.8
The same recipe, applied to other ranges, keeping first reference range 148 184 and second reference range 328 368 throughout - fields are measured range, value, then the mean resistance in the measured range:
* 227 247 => 0.357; 32.4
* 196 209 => 0.057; 41.8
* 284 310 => -0.010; 47.3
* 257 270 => 0.044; 44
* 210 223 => 0.018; 43.7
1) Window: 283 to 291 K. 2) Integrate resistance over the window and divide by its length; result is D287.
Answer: 48.3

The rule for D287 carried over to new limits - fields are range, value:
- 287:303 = 46.1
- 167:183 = 40.1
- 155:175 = 44.4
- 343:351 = 48.1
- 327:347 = 49.9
